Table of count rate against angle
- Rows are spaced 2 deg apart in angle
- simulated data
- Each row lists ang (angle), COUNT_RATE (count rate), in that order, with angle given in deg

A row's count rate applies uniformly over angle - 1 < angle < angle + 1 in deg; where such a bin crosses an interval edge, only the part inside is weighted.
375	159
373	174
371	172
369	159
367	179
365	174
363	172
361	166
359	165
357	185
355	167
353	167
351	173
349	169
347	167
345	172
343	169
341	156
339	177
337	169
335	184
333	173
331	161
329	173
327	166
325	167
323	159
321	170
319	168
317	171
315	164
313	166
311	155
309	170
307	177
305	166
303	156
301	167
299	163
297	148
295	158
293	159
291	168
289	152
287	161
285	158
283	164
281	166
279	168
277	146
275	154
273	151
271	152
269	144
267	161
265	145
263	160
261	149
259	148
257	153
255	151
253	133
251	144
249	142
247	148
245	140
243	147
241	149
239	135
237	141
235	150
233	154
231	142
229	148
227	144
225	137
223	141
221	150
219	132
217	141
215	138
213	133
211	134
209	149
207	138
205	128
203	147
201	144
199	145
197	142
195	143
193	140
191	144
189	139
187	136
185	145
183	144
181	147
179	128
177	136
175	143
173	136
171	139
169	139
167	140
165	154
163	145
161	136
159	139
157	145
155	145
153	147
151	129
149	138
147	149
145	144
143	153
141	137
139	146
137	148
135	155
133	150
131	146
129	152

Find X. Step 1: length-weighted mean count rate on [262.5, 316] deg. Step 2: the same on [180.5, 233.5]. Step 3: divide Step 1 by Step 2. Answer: 1.13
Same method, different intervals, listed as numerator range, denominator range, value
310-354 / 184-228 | 1.20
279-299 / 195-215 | 1.14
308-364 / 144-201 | 1.19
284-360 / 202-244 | 1.17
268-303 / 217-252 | 1.10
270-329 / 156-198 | 1.15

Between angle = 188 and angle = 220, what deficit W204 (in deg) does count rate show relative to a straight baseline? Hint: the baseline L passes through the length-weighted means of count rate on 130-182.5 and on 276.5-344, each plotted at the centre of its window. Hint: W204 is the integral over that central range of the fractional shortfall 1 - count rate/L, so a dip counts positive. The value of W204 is 2.1 deg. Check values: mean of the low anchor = 143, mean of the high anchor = 165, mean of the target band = 140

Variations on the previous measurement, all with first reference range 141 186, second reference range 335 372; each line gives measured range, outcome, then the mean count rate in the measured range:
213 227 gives 1.0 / 140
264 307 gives 0.6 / 158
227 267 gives 2.0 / 147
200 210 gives 0.5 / 141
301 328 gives -0.2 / 166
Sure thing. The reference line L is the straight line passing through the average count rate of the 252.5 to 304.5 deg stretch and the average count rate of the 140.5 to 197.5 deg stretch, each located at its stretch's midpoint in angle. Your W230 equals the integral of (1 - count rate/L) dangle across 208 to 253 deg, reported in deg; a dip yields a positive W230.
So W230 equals 2.1 deg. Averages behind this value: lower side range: 141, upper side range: 156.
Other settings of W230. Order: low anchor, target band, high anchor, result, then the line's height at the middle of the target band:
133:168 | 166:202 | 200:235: 0.6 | 143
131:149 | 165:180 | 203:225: 0.5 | 143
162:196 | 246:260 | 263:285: 0.6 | 152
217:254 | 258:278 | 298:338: 0.2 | 153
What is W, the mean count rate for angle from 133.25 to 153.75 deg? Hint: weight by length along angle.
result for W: 145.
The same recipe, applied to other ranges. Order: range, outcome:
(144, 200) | 141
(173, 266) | 143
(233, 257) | 144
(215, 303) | 150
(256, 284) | 154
